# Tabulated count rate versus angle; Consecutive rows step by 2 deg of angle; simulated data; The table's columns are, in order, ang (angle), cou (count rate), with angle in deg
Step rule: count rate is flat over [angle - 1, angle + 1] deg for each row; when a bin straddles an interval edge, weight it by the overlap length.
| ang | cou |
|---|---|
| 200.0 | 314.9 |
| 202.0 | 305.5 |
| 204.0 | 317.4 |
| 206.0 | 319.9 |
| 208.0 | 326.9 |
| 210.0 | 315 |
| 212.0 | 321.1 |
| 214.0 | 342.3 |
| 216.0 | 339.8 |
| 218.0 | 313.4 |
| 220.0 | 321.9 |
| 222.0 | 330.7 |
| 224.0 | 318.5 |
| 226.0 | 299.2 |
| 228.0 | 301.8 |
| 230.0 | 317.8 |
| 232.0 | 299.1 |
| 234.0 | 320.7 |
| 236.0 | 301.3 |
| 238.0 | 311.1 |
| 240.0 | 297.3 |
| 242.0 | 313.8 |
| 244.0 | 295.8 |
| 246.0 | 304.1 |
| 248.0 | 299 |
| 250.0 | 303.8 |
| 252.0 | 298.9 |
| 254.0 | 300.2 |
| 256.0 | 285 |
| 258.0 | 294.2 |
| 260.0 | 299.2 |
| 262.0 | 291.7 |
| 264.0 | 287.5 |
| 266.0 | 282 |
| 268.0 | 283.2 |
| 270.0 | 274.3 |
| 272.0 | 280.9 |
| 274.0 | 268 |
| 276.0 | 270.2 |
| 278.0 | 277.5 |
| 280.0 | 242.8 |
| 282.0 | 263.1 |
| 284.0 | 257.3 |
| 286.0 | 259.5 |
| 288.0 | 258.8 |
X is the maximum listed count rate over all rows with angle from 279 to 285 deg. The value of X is 263.1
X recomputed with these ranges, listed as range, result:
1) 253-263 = 300.2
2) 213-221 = 342.3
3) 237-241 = 311.1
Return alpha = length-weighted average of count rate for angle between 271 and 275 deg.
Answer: 274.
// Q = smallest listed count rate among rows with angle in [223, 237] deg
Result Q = 299.1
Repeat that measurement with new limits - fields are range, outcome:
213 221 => 313.4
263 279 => 268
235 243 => 297.3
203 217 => 315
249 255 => 298.9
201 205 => 305.5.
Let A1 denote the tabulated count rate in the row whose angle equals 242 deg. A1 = 313.8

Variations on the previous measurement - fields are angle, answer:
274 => 268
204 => 317.4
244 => 295.8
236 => 301.3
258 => 294.2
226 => 299.2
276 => 270.2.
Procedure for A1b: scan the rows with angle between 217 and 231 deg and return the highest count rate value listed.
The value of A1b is 330.7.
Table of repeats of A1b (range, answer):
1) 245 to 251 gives 304.1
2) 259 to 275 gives 299.2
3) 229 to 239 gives 320.7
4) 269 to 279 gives 280.9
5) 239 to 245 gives 313.8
